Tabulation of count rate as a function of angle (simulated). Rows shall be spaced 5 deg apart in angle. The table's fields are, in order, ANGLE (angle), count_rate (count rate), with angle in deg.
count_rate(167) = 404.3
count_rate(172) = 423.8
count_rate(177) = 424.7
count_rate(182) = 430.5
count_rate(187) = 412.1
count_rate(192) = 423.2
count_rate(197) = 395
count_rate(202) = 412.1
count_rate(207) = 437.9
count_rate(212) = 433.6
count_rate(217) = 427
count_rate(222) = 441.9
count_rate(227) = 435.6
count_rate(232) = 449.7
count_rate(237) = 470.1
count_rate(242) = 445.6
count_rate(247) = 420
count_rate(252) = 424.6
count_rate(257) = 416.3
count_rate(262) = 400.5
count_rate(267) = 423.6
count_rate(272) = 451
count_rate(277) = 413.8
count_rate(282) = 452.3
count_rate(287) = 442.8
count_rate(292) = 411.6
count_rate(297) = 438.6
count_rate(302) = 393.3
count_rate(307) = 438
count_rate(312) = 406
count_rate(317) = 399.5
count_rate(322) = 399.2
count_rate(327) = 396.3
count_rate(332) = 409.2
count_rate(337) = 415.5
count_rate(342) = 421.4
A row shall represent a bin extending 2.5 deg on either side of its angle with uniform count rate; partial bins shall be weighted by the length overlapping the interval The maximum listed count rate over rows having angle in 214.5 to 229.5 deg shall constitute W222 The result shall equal 441.9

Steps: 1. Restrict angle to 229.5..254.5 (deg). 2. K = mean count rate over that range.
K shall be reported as 442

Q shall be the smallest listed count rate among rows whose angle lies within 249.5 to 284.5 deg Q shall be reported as 400.5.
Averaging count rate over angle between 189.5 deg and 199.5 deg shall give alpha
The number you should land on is 409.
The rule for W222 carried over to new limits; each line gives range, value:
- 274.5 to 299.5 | 452.3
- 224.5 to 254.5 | 470.1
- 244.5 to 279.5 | 451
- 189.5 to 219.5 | 437.9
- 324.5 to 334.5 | 409.2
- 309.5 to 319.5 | 406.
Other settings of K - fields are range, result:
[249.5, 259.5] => 420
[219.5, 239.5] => 449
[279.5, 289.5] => 448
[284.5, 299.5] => 431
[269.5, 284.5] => 439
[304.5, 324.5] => 411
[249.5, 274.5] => 423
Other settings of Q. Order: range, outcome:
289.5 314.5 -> 393.3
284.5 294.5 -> 411.6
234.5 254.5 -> 420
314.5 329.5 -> 396.3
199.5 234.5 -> 412.1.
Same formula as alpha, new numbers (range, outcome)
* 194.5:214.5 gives 420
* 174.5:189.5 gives 422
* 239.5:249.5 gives 433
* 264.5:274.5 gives 437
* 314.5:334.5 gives 401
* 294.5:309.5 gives 423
